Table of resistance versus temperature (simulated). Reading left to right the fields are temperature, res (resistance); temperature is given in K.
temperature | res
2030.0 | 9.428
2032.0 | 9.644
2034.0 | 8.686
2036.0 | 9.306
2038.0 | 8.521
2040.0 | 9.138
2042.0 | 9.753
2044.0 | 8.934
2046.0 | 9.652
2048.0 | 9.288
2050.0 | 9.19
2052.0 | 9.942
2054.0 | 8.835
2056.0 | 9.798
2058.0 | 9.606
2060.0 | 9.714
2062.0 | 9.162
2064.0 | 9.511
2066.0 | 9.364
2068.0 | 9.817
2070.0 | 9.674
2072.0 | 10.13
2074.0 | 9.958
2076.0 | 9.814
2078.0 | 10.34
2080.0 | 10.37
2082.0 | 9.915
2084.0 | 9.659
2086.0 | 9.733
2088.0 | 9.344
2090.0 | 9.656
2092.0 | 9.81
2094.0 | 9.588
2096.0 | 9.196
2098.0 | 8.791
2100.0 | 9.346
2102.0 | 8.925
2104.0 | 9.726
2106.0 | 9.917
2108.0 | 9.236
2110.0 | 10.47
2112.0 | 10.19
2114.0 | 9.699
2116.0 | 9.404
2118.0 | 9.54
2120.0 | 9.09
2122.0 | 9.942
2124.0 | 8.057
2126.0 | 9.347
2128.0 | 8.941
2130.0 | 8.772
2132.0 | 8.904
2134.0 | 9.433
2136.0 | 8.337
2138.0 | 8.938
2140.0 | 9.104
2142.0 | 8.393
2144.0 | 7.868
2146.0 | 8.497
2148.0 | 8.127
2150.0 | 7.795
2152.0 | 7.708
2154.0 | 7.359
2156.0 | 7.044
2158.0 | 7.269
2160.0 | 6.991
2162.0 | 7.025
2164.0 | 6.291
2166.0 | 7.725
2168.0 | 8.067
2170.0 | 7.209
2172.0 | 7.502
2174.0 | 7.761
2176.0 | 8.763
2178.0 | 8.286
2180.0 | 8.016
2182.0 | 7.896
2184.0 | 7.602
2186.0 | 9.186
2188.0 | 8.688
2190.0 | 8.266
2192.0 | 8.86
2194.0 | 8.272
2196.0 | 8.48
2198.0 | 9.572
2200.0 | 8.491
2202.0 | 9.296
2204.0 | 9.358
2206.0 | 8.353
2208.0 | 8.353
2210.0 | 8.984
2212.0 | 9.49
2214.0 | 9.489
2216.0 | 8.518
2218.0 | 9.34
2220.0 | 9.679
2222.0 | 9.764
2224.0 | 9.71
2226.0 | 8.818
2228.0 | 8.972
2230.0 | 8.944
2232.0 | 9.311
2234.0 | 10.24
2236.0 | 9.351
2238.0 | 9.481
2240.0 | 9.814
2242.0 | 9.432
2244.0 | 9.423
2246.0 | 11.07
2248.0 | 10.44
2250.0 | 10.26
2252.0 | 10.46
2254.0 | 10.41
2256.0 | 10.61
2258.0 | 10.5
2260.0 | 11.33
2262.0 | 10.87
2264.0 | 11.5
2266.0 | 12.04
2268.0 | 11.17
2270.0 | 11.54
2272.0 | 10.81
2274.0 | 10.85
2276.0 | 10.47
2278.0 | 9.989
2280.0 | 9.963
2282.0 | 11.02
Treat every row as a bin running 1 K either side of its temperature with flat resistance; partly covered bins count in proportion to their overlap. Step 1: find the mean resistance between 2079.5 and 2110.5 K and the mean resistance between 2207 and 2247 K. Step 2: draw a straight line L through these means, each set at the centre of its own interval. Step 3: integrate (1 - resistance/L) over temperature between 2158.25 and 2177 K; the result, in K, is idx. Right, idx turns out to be 4.0 K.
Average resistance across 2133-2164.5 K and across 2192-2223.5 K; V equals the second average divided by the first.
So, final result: 1.1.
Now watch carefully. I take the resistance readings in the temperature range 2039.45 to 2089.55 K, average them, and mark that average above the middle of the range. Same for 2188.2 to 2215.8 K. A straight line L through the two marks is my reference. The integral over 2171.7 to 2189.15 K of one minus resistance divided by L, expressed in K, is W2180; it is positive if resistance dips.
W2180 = 1.5 K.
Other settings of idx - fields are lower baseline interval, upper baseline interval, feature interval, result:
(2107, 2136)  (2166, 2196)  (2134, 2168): 3.6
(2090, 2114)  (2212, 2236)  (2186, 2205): 1.2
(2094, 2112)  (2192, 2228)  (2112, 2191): 8.5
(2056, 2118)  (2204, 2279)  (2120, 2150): 3.2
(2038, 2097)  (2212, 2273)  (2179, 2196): 2.7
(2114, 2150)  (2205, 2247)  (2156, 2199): 5.4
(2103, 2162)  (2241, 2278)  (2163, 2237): 8.5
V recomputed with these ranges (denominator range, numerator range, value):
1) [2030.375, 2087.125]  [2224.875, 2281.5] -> 1.08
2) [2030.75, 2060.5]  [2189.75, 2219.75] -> 0.96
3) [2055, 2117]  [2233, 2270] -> 1.09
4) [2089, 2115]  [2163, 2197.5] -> 0.84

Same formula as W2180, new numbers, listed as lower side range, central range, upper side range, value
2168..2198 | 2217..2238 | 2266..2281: 0.2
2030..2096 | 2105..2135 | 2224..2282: 1.2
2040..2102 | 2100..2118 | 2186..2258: -0.3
